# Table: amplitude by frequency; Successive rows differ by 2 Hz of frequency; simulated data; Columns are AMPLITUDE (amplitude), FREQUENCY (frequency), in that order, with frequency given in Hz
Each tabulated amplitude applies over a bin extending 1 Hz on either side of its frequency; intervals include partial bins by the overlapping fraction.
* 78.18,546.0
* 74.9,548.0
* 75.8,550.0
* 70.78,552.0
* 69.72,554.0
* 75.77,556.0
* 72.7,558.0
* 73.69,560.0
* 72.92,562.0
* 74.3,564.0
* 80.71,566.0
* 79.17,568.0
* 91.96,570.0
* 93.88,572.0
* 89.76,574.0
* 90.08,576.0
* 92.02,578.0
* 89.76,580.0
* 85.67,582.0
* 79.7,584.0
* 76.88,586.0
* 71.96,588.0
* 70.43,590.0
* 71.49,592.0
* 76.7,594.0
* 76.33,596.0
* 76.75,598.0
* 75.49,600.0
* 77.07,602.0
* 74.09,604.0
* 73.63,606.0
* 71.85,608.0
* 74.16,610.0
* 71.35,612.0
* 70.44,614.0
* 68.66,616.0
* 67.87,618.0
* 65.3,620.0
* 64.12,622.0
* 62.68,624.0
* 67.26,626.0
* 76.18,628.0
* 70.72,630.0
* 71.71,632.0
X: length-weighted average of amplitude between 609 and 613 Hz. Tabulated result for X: 72.8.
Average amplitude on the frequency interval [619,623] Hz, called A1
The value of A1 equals 64.7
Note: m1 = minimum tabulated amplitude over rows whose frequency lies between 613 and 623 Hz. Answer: 64.12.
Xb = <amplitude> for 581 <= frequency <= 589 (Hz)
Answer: 78.6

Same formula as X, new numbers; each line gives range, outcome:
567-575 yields 88.7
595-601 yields 76.2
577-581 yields 90.9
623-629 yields 68.7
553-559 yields 72.7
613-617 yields 69.5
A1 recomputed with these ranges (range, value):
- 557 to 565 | 73.4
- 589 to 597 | 73.7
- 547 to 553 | 73.8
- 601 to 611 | 74.2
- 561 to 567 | 76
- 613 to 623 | 67.3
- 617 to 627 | 65.4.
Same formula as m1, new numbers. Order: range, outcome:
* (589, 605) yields 70.43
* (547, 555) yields 69.72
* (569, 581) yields 89.76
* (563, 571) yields 74.3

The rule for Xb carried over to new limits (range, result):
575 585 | 87.4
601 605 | 75.6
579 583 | 87.7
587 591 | 71.2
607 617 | 71.3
